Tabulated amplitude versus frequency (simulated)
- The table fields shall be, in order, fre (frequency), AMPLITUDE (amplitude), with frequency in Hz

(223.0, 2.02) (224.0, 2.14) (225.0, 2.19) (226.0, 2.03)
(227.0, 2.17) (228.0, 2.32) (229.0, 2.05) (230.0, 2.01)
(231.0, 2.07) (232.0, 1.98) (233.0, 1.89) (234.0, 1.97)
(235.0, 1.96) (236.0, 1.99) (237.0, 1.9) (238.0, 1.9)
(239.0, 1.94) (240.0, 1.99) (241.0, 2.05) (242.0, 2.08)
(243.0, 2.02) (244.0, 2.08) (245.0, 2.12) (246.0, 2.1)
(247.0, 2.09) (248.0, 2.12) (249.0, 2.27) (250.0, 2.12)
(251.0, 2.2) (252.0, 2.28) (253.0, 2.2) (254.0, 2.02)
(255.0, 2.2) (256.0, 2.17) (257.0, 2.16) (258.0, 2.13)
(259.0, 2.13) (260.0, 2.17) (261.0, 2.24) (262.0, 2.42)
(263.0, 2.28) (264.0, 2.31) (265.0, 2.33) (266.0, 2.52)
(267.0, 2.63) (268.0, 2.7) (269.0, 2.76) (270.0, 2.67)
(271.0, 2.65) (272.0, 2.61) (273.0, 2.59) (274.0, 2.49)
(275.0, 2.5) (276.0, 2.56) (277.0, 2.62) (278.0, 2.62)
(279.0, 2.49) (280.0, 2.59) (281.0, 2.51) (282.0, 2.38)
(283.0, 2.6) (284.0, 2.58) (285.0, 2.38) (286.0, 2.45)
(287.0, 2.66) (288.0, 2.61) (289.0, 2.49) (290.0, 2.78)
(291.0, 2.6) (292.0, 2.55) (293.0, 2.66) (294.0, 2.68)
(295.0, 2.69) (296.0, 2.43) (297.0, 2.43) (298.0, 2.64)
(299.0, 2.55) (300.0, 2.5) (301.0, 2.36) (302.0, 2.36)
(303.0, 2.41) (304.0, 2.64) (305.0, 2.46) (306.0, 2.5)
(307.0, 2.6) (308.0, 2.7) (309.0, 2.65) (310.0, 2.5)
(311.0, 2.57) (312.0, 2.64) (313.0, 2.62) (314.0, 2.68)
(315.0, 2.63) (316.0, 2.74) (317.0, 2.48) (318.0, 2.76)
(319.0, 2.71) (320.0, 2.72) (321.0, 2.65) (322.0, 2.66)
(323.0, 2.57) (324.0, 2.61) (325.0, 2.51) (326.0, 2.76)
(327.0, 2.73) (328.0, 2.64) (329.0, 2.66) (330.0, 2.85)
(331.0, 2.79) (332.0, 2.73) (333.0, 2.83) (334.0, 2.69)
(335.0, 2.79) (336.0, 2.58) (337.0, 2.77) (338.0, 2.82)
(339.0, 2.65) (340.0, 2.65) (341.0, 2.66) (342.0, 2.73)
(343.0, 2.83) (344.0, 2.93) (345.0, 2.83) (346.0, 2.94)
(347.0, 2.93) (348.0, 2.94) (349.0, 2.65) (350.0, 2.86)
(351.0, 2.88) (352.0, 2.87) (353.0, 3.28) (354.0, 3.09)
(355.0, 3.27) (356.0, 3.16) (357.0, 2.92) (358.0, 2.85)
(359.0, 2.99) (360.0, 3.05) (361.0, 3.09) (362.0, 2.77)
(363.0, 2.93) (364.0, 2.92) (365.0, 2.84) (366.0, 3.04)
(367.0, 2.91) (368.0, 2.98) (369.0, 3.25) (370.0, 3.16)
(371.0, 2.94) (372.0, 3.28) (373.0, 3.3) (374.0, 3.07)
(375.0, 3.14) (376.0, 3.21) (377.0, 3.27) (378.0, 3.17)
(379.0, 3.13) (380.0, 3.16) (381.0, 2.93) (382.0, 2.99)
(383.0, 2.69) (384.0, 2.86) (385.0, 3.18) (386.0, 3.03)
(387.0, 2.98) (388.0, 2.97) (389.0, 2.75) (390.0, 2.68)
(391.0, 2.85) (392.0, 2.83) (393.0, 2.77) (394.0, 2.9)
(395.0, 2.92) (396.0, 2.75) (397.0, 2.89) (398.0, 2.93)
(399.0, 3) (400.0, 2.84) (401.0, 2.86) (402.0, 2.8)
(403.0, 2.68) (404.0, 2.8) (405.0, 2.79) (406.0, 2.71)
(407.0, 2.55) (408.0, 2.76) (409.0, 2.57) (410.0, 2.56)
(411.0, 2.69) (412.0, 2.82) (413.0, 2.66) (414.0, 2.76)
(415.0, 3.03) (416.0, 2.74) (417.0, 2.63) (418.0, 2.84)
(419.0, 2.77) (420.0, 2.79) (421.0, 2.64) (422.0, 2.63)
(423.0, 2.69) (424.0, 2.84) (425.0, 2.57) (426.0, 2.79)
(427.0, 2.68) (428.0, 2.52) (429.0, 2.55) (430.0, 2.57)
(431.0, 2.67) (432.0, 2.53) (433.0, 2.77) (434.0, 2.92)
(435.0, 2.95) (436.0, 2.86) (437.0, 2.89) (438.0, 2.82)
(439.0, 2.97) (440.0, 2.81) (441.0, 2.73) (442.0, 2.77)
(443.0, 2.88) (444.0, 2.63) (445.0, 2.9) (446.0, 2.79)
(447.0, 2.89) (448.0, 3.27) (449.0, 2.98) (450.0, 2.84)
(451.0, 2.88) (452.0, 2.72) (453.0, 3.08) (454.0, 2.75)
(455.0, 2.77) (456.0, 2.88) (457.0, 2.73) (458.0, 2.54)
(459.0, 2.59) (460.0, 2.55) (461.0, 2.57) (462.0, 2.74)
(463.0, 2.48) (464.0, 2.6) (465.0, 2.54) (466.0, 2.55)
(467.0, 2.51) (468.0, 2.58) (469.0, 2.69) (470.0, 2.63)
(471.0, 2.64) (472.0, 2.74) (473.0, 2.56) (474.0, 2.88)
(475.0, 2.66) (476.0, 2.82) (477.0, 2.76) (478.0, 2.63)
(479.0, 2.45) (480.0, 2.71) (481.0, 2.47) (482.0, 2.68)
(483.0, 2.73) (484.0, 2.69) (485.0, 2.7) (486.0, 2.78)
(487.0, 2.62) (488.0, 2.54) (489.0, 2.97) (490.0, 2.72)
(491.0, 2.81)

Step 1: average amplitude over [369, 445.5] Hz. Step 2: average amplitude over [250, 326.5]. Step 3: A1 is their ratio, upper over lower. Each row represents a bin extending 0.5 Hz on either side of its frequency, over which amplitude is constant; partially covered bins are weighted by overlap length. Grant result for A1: 1.13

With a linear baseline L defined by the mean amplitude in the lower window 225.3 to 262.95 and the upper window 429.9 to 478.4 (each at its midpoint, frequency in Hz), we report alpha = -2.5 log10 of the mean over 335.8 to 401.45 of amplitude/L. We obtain -0.19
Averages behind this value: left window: 2.1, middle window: 2.95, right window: 2.75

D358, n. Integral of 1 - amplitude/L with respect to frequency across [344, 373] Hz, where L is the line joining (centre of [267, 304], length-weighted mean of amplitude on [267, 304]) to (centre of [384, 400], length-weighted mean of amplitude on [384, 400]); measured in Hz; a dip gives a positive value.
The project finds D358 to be -2.1 Hz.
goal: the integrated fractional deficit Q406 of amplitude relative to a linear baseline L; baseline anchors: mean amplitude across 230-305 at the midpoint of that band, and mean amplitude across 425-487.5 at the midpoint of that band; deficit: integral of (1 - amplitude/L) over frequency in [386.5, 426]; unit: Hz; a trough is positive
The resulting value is -2.3 Hz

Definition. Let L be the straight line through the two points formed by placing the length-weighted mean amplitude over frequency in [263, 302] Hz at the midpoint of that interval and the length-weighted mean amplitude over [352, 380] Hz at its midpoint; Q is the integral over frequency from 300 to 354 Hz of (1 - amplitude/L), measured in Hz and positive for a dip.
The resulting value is 2.5 Hz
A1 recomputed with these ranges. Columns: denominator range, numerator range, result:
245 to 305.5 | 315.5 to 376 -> 1.18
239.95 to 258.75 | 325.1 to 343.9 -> 1.28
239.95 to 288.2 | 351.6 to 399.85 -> 1.27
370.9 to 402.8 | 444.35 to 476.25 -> 0.92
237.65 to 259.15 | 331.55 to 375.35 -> 1.39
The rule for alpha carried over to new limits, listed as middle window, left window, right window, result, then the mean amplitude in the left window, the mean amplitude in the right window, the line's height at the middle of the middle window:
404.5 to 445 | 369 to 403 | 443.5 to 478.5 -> 0.043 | 2.98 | 2.72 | 2.85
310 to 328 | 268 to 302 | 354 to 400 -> 0.032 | 2.57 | 2.99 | 2.72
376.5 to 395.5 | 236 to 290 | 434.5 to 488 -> -0.145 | 2.33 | 2.73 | 2.58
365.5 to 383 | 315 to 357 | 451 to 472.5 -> -0.131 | 2.79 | 2.67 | 2.75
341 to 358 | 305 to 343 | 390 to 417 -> -0.087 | 2.67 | 2.78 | 2.71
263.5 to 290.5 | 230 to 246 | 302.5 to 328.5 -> -0.111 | 2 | 2.62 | 2.31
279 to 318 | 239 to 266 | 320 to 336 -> -0.032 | 2.17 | 2.69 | 2.49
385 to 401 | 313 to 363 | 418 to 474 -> -0.045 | 2.8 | 2.73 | 2.77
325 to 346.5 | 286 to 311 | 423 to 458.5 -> -0.053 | 2.56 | 2.79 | 2.62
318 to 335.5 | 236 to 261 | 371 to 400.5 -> -0.040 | 2.1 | 2.98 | 2.6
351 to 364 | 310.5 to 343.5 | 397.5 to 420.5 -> -0.113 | 2.69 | 2.76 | 2.72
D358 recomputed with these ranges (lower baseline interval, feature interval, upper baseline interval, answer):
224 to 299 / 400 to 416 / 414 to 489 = -0.6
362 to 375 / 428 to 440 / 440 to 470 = 0.2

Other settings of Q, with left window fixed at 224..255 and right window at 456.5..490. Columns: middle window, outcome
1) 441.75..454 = -1.41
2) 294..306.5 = -1.59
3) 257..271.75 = -1.95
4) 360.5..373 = -3.32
